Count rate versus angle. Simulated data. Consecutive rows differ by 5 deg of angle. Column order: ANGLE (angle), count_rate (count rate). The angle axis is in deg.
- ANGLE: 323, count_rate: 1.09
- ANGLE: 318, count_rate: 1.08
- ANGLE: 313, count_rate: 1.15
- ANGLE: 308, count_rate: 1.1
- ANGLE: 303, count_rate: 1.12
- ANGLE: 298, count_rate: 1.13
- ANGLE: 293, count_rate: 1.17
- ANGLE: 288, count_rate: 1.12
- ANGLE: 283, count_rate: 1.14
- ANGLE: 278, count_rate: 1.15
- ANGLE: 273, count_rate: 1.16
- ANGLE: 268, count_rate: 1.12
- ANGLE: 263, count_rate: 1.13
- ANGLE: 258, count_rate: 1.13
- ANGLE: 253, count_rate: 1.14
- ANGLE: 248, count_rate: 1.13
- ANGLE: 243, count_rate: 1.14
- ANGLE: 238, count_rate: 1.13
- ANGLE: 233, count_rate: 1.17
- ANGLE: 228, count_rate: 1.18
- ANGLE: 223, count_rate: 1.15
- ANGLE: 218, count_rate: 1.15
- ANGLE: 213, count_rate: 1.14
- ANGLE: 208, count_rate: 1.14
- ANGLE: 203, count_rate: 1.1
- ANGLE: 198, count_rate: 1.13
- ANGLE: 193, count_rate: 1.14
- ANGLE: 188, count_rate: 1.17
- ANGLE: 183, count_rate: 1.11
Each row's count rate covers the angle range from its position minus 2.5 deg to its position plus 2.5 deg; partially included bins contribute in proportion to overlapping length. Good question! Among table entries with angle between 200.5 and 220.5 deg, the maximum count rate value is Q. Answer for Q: 1.15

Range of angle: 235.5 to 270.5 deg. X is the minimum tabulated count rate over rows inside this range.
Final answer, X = 1.12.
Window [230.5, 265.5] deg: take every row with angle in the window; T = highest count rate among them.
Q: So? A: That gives 1.17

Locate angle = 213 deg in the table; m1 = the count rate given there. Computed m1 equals 1.14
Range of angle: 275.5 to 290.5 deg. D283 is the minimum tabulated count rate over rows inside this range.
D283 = 1.12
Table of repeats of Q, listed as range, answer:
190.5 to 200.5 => 1.14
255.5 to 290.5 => 1.16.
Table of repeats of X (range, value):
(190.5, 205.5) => 1.1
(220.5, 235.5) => 1.15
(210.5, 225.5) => 1.14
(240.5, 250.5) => 1.13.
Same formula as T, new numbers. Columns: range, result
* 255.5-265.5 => 1.13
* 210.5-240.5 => 1.18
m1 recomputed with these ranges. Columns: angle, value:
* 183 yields 1.11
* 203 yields 1.1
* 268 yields 1.12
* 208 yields 1.14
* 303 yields 1.12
